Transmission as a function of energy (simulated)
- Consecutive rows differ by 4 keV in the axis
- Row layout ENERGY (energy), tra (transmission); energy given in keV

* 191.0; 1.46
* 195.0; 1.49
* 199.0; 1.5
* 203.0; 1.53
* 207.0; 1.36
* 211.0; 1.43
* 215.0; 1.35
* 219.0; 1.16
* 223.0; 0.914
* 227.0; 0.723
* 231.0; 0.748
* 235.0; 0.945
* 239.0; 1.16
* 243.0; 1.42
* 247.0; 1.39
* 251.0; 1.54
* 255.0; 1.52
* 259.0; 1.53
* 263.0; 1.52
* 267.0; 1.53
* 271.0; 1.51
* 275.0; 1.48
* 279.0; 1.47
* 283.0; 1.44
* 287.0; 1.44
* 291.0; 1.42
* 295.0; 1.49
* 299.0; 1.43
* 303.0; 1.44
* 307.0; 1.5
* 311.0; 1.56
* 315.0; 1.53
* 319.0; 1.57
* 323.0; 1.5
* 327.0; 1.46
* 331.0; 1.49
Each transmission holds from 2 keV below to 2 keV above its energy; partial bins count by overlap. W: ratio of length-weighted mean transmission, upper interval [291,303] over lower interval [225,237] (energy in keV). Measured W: 1.8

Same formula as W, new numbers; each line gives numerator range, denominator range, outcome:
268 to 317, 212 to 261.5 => 1.22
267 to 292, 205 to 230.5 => 1.30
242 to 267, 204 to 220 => 1.11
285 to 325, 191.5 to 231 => 1.19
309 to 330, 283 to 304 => 1.05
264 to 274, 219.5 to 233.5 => 1.81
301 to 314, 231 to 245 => 1.35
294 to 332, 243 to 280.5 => 1.00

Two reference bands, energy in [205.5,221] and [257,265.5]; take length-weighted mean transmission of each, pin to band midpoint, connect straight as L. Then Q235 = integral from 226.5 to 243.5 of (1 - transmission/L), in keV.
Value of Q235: 5.2 keV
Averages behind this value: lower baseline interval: 1.32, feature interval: 0.986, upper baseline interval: 1.53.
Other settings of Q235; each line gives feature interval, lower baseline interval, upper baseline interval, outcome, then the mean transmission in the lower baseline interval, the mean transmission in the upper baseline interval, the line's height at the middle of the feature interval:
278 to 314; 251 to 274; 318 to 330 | 1.06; 1.52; 1.5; 1.51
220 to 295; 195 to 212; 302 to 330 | 8.41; 1.46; 1.51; 1.48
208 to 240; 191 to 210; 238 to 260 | 8.64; 1.47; 1.43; 1.45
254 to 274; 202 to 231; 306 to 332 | -2.88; 1.17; 1.52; 1.33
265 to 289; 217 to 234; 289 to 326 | -4.04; 0.89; 1.49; 1.27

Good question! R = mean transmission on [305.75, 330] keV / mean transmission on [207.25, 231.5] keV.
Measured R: 1.39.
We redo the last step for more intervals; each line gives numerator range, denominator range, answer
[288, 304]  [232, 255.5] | 1.12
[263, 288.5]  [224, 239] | 1.72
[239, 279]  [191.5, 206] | 0.99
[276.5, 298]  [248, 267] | 0.95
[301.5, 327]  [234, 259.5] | 1.11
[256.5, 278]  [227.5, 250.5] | 1.34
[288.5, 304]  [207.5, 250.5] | 1.26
